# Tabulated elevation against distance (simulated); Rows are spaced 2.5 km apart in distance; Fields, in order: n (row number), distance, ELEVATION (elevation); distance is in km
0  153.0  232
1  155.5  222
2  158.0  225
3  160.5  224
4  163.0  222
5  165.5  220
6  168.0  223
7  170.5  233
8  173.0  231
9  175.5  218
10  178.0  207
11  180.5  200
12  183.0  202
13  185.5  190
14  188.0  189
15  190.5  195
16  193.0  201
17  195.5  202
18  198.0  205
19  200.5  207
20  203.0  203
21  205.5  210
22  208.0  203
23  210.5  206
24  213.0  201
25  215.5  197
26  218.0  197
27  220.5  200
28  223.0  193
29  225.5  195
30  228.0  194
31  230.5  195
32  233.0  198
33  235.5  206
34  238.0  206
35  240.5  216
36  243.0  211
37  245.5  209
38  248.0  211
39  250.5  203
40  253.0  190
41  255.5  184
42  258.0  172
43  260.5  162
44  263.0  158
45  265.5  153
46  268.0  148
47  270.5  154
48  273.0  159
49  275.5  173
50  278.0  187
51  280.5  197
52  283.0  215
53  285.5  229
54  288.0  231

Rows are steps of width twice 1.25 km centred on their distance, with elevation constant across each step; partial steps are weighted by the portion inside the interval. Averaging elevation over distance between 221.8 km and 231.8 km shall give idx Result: 194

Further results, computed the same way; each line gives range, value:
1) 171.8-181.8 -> 214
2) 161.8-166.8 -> 221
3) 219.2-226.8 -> 196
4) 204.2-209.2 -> 206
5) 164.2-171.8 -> 225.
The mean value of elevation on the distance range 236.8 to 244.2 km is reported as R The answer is 211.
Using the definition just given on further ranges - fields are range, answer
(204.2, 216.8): 203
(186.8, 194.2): 195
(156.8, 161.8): 224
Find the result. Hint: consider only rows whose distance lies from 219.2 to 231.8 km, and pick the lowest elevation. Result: 193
